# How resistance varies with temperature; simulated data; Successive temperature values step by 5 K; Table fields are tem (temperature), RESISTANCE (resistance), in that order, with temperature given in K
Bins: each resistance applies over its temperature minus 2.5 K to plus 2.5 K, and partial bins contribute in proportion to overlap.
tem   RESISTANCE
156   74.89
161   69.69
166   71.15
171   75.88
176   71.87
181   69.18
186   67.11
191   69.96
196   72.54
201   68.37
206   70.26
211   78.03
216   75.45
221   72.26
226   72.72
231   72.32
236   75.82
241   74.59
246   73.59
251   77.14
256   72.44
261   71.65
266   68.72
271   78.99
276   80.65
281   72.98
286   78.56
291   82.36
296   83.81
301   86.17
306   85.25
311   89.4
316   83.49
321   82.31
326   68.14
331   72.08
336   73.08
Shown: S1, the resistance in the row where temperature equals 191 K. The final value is 69.96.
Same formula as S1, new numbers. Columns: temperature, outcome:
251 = 77.14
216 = 75.45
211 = 78.03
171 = 75.88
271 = 78.99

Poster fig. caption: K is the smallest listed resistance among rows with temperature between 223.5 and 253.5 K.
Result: 72.32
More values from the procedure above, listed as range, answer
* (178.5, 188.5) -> 67.11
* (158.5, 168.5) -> 69.69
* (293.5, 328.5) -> 68.14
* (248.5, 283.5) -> 68.72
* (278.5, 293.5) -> 72.98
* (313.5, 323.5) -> 82.31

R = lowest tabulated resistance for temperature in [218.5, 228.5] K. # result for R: 72.26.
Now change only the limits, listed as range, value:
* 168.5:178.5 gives 71.87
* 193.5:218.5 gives 68.37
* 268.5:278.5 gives 78.99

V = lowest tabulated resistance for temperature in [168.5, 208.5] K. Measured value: 67.11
